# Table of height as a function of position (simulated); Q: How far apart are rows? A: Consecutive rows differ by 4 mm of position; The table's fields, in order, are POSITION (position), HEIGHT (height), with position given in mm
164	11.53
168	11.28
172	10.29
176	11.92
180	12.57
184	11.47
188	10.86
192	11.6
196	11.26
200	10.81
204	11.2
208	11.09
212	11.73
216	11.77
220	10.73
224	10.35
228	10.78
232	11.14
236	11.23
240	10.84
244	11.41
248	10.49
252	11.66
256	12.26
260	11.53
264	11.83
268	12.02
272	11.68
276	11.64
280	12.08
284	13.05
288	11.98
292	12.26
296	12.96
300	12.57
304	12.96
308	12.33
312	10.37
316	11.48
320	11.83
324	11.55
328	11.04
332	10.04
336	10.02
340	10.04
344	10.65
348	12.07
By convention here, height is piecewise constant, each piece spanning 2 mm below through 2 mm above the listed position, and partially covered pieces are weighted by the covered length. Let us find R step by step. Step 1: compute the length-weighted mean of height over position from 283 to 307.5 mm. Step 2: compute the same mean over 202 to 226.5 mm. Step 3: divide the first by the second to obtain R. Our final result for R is 1.1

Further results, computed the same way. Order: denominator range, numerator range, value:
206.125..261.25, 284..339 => 1.04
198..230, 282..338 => 1.06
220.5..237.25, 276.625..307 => 1.15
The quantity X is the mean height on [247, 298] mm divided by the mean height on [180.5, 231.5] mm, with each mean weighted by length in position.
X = 1.07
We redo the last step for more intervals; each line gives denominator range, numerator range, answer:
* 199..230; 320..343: 0.96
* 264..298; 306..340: 0.90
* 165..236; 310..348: 0.97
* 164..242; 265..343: 1.04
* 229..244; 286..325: 1.09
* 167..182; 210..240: 0.96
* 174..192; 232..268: 0.98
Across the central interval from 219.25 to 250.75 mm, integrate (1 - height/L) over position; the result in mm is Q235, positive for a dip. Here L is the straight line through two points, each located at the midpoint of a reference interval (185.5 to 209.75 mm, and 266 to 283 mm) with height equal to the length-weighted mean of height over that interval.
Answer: 1.72 mm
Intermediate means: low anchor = 11.1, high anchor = 11.9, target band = 10.9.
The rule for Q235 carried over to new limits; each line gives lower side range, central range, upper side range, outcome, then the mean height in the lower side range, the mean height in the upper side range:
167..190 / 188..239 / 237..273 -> 1.46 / 11.4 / 11.5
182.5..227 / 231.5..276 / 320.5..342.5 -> -2.15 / 11.2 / 10.6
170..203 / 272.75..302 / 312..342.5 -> -3.64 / 11.3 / 10.8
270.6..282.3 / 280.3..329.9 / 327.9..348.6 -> -3.57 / 11.8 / 10.5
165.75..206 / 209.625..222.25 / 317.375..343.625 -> -0.19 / 11.3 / 10.8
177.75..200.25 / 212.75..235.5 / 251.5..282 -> 1.23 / 11.5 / 11.8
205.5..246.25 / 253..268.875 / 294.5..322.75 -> -0.53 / 11.1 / 12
